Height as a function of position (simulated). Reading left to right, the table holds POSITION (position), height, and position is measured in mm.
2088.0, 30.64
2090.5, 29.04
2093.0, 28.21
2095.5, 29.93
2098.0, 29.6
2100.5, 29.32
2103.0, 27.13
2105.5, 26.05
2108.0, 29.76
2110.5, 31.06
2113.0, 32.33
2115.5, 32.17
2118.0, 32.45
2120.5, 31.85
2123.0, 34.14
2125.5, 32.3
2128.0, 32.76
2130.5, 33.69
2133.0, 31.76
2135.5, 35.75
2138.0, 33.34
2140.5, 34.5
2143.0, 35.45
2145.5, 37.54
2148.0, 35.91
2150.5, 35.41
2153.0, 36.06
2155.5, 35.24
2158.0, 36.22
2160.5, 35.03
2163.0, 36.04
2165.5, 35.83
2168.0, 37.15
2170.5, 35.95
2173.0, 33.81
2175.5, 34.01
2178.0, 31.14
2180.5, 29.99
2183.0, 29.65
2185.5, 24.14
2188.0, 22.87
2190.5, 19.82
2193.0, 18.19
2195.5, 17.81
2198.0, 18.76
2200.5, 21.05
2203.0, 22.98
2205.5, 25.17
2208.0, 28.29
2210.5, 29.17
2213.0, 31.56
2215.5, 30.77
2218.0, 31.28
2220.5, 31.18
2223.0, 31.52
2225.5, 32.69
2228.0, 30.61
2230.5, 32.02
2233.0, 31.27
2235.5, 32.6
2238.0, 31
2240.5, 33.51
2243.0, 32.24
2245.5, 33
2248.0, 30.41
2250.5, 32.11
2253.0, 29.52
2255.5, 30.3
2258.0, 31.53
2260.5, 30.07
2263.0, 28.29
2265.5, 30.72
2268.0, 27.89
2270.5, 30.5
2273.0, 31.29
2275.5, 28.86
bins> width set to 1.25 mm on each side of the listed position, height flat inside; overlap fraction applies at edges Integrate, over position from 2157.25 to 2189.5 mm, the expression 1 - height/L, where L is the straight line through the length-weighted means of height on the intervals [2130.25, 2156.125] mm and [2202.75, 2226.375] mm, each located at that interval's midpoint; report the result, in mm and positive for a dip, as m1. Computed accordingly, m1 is 0.5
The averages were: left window 35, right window 29.7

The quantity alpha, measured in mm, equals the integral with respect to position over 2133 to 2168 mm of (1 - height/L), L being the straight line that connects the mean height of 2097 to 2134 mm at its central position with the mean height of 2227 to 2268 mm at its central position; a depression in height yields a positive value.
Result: -4.9 mm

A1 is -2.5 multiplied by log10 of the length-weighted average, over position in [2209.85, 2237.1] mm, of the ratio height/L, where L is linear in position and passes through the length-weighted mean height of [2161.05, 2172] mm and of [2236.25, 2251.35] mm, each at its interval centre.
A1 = 0.06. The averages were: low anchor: 36.1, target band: 31.4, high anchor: 32.1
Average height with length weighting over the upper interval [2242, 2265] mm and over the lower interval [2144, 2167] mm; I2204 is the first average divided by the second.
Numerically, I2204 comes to 0.86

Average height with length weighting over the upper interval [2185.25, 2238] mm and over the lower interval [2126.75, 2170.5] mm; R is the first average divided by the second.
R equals 0.77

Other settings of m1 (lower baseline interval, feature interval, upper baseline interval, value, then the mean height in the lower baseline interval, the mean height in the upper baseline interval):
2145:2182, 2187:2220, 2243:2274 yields 8.4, 34.9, 30.5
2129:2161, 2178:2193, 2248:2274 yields 3.7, 35.1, 30.2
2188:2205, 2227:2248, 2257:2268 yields -4.6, 20.2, 29.9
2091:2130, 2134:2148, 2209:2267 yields -2.1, 30.6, 31.2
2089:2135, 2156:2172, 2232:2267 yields -2.6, 30.8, 31.2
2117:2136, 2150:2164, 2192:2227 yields -2.3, 33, 26.5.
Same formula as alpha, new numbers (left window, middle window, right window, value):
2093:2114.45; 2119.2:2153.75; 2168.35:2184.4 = -3.87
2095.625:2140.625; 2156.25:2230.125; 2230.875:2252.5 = 6.14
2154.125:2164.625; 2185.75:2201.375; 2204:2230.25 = 6.00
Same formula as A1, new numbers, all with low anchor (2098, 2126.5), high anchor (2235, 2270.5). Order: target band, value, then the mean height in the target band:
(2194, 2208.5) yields 0.37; 22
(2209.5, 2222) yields 0.00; 30.8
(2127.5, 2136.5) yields -0.09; 33.5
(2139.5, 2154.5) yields -0.17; 35.8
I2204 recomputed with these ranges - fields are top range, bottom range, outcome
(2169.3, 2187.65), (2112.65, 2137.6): 0.94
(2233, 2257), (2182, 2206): 1.45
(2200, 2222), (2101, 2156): 0.86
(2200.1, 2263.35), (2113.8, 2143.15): 0.91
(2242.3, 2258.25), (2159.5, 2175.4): 0.88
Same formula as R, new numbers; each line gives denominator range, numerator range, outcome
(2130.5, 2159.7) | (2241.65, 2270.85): 0.87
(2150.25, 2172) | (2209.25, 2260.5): 0.87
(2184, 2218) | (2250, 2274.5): 1.25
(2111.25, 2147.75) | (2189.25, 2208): 0.63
